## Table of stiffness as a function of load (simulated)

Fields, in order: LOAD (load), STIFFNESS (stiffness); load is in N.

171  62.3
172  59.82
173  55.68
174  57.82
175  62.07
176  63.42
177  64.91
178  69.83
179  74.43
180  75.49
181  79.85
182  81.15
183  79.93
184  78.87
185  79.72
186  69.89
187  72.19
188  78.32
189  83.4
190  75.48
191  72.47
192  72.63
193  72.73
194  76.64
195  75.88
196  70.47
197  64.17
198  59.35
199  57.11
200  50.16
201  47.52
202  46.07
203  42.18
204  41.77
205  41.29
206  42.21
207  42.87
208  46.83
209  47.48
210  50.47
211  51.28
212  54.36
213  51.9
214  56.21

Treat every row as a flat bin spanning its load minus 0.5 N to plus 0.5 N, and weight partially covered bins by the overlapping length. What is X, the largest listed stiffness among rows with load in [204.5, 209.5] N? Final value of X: 47.48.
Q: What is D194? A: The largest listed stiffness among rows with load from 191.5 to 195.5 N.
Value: 76.64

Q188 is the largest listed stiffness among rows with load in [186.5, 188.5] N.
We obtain 78.32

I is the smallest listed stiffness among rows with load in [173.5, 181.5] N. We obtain 57.82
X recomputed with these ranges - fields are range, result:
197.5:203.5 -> 59.35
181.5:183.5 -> 81.15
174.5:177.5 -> 64.91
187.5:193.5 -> 83.4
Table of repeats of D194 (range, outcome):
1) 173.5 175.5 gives 62.07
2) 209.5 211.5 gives 51.28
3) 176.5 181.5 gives 79.85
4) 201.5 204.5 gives 46.07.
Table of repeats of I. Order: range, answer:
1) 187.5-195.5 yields 72.47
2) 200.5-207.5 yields 41.29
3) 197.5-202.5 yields 46.07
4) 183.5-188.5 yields 69.89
